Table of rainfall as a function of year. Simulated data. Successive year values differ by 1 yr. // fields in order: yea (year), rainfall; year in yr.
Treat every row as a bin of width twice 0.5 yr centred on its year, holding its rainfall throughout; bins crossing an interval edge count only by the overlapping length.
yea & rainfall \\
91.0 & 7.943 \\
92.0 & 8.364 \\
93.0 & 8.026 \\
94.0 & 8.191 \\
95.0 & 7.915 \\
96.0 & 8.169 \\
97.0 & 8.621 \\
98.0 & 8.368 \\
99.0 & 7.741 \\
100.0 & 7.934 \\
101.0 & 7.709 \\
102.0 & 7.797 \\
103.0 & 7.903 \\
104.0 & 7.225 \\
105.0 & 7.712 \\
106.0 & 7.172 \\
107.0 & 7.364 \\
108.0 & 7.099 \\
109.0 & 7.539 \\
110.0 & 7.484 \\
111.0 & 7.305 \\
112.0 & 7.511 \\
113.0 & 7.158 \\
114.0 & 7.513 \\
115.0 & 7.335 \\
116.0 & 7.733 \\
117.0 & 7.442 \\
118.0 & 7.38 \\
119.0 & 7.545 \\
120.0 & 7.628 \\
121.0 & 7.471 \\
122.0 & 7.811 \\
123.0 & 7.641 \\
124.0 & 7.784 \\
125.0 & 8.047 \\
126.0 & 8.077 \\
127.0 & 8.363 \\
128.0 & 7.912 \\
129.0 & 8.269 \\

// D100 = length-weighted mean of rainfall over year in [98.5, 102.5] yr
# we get 7.8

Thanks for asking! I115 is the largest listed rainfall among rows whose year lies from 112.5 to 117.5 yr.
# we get 7.733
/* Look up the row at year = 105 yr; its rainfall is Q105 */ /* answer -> 7.712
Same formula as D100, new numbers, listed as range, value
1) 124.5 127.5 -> 8.16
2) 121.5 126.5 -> 7.87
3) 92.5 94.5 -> 8.11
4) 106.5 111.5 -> 7.36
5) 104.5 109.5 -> 7.38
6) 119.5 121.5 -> 7.55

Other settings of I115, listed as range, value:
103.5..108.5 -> 7.712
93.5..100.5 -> 8.621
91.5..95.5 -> 8.364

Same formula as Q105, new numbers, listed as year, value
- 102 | 7.797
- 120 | 7.628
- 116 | 7.733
